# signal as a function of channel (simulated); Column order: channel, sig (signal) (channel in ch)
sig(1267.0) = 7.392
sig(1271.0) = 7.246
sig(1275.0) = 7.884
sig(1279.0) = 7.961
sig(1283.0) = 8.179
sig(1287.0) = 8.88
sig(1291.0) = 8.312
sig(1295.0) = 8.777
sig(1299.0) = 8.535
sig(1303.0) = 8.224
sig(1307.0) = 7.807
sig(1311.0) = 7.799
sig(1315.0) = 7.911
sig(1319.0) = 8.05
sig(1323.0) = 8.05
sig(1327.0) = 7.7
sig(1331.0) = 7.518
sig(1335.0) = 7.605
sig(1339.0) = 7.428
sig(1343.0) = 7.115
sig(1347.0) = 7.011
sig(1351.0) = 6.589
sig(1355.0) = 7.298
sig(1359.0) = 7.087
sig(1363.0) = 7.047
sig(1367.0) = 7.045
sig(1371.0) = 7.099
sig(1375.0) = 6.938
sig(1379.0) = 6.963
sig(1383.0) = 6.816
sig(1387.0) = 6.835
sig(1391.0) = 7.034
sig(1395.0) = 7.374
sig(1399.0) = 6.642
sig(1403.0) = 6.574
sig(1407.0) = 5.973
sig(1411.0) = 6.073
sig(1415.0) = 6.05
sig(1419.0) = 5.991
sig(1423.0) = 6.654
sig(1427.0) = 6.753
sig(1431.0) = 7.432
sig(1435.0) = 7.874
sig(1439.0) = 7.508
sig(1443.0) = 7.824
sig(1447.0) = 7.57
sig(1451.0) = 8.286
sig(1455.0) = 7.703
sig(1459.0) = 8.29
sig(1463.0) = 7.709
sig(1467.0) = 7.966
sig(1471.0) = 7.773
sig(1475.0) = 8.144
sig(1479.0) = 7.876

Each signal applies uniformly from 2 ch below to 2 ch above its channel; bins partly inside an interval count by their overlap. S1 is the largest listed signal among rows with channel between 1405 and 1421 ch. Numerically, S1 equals 6.073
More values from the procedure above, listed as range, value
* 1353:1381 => 7.298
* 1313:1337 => 8.05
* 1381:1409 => 7.374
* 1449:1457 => 8.286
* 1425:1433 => 7.432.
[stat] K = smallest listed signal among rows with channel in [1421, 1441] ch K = 6.654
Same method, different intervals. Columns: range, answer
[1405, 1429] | 5.973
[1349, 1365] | 6.589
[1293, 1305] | 8.224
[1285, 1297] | 8.312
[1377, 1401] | 6.642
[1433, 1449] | 7.508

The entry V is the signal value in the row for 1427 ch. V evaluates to 6.753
